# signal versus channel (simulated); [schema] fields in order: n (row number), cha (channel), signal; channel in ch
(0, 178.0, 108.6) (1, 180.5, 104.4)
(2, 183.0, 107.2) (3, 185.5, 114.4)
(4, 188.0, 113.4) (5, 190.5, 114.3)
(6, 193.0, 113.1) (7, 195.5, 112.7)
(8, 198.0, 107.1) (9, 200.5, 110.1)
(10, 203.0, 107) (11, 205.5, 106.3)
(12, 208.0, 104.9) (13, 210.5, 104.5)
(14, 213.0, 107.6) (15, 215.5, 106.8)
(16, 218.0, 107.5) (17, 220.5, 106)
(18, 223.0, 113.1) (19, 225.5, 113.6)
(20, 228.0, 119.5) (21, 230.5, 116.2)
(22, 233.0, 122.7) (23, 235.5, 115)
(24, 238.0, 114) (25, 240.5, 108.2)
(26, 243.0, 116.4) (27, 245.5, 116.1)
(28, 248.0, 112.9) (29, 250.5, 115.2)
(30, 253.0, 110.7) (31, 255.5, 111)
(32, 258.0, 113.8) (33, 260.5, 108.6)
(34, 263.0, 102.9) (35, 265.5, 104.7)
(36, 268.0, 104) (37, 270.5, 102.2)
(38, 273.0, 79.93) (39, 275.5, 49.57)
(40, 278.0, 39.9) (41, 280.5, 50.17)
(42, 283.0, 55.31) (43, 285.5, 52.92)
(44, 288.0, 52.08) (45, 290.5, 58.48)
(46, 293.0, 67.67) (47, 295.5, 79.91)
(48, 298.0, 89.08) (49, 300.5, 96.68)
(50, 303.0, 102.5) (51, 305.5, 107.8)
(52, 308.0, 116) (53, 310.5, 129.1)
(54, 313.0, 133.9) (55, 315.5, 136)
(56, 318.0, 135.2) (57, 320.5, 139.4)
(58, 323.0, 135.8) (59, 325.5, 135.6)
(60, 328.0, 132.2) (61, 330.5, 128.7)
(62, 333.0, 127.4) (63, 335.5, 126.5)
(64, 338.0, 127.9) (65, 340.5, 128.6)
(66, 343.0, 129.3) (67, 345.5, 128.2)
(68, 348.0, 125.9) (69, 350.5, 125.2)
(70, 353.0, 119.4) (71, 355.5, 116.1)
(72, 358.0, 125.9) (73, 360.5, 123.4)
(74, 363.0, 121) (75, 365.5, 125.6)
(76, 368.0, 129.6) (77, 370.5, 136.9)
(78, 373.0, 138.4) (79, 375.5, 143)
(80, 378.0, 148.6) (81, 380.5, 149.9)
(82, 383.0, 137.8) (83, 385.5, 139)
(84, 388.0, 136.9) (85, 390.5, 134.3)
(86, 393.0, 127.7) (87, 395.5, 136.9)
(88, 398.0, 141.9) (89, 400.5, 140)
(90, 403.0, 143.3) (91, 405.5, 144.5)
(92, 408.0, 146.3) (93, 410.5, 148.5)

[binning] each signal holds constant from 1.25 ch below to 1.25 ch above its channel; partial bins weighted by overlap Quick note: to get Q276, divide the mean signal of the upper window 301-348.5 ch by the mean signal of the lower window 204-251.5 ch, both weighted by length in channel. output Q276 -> 1.1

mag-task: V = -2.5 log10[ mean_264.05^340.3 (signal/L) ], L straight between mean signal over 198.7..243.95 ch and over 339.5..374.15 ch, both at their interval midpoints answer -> 0.20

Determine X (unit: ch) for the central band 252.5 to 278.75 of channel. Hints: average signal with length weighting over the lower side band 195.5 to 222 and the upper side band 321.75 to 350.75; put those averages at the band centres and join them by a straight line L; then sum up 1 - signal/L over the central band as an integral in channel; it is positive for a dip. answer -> 5.14 ch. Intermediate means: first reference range 107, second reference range 129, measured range 93.9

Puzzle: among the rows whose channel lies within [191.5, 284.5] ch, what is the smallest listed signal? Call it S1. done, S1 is 39.9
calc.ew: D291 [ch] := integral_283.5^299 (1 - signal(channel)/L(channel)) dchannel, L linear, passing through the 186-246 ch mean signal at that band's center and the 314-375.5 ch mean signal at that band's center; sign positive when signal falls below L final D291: 7.1 ch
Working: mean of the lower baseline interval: 111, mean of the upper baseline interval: 129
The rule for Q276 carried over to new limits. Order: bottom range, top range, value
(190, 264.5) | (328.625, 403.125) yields 1.19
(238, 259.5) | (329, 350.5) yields 1.13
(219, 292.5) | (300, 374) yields 1.32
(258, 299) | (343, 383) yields 1.72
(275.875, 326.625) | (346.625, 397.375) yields 1.39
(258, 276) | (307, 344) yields 1.36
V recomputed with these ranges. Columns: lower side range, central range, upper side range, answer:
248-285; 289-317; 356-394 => 0.04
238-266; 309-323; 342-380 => -0.11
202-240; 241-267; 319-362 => 0.04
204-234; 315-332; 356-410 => -0.06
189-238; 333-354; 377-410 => 0.05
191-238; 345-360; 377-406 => 0.09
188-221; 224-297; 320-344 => 0.25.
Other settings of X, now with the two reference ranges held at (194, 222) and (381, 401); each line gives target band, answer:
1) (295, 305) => 2.3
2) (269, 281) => 5.3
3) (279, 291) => 6.7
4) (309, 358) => -0.6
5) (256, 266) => 0.7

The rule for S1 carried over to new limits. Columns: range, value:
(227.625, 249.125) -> 108.2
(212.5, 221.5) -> 106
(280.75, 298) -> 52.08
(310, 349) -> 125.9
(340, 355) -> 119.4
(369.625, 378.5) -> 136.9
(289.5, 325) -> 58.48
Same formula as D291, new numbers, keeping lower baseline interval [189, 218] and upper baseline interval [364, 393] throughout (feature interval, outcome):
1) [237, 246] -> 0.1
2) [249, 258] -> 0.3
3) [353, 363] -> 1.0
